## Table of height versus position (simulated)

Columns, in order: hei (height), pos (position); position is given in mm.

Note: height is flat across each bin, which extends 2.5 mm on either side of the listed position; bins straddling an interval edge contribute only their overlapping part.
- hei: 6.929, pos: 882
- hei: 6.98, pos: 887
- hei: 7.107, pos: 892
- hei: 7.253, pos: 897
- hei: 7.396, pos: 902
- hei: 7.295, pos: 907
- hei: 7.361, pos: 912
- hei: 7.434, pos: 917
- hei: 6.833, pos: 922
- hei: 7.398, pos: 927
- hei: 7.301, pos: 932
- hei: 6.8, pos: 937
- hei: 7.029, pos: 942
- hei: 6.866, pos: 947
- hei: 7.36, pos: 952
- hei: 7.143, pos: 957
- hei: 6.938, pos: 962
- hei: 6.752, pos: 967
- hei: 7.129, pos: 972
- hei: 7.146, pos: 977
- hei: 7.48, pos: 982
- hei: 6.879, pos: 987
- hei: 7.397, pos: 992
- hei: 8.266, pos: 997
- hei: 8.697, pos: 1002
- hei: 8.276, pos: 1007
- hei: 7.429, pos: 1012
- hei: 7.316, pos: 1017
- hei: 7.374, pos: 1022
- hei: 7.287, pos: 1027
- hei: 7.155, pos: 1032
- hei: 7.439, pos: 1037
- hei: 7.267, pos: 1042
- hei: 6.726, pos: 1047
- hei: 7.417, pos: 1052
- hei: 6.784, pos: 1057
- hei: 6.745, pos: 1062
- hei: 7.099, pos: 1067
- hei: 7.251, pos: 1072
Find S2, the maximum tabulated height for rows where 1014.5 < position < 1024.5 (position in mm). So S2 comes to 7.374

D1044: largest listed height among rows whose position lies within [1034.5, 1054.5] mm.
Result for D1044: 7.439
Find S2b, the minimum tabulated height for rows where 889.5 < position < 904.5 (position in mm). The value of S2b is 7.107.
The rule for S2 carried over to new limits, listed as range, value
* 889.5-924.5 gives 7.434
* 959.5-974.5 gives 7.129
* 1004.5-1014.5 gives 8.276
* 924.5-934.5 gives 7.398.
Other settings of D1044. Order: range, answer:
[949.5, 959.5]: 7.36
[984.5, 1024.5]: 8.697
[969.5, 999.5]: 8.266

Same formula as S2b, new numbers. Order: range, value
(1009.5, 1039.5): 7.155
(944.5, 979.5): 6.752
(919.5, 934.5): 6.833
